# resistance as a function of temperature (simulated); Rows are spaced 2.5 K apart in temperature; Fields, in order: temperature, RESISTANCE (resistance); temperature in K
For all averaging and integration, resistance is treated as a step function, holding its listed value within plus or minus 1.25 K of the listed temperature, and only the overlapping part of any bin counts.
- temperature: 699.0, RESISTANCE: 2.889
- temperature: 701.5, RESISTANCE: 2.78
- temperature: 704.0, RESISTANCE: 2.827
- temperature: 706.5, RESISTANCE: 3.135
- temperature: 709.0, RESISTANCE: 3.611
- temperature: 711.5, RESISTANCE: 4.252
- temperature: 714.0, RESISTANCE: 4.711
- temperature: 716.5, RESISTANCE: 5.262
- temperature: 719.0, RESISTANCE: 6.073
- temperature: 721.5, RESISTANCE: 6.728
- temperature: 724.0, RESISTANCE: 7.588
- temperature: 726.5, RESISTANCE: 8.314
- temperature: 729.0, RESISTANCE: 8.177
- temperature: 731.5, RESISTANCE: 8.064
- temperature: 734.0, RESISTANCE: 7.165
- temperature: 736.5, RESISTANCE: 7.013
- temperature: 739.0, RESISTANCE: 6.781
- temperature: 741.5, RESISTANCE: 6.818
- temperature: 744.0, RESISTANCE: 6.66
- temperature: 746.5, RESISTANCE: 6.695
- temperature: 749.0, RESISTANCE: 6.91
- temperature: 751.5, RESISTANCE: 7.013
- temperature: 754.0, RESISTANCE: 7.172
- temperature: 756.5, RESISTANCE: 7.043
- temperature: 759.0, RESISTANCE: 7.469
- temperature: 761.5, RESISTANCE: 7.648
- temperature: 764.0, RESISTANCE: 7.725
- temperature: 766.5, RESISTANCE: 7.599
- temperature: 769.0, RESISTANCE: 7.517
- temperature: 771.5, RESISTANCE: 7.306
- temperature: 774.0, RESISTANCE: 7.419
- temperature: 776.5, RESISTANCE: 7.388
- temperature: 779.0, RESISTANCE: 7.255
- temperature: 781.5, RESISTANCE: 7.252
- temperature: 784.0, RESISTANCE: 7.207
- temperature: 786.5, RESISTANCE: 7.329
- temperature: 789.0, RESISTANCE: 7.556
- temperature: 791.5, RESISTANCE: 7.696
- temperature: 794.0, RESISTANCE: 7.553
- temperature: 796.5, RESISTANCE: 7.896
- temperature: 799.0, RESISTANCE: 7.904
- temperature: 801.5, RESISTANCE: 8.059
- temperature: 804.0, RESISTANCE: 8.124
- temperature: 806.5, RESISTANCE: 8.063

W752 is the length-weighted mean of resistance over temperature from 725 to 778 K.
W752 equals 7.33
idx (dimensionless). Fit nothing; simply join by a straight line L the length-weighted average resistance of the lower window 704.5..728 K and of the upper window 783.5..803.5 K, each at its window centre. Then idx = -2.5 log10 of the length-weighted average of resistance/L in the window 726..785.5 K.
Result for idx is -0.12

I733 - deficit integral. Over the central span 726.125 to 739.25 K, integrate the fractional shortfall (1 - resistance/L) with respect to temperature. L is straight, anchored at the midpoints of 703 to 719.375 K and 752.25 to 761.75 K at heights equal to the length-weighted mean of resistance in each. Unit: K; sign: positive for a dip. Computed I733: -4.6 K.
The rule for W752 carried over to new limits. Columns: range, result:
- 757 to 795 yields 7.45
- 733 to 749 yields 6.85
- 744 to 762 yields 7.08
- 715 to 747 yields 7.02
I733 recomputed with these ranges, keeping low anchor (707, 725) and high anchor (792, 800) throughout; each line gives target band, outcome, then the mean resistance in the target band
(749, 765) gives -1.7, 7.31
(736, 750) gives -1.5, 6.8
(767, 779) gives -0.6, 7.4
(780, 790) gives 0.1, 7.33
